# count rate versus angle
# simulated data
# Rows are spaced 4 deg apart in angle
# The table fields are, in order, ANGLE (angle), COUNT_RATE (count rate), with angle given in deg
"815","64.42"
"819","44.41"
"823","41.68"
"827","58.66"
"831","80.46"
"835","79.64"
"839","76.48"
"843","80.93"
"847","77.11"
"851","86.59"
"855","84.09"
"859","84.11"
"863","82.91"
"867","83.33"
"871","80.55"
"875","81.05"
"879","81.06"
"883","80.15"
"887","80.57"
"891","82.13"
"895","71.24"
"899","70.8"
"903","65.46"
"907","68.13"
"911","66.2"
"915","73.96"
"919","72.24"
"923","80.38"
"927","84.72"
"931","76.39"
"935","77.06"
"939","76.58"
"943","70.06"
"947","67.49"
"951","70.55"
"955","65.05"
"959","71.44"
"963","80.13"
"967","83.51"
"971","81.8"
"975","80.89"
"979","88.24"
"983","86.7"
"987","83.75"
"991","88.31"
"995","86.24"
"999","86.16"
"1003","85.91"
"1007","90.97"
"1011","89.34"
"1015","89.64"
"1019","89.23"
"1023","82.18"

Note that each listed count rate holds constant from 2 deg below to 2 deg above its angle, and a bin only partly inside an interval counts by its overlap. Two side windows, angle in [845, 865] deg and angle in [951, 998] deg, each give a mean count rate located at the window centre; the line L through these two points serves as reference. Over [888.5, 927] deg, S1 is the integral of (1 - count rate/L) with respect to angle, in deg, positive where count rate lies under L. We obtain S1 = 4.3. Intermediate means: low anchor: 83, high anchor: 81.1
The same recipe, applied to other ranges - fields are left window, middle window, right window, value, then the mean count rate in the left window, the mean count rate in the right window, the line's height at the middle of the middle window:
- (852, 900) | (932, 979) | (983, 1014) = 5.2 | 80.5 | 87.3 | 84.9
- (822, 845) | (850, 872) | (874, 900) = -2.6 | 70.9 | 78.3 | 74.7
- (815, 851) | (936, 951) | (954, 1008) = 1.4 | 68.3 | 83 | 79.3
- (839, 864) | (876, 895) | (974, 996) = 0.7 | 82.1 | 85.9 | 83.1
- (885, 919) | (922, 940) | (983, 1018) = -0.5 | 72.3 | 87.5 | 76.8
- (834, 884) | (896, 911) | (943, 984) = 2.2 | 81.4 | 77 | 79.5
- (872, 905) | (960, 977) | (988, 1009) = 0.7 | 76.7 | 87.3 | 84.4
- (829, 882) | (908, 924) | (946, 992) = 1.5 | 81.4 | 79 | 80.1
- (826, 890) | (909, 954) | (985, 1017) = 5.4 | 80.2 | 87.5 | 84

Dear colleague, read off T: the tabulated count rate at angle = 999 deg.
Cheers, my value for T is 86.16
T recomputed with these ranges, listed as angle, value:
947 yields 67.49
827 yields 58.66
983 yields 86.7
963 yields 80.13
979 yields 88.24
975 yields 80.89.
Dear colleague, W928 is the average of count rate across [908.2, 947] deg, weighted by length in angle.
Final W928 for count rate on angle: 74.7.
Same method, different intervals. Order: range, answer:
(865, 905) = 77.6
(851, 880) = 82.8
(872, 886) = 80.7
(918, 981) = 76.7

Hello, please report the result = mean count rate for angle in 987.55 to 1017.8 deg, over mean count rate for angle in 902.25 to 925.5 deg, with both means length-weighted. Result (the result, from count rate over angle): 1.23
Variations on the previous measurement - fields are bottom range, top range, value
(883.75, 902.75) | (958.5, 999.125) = 1.11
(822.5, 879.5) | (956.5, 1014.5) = 1.08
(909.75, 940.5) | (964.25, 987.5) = 1.10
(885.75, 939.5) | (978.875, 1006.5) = 1.16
